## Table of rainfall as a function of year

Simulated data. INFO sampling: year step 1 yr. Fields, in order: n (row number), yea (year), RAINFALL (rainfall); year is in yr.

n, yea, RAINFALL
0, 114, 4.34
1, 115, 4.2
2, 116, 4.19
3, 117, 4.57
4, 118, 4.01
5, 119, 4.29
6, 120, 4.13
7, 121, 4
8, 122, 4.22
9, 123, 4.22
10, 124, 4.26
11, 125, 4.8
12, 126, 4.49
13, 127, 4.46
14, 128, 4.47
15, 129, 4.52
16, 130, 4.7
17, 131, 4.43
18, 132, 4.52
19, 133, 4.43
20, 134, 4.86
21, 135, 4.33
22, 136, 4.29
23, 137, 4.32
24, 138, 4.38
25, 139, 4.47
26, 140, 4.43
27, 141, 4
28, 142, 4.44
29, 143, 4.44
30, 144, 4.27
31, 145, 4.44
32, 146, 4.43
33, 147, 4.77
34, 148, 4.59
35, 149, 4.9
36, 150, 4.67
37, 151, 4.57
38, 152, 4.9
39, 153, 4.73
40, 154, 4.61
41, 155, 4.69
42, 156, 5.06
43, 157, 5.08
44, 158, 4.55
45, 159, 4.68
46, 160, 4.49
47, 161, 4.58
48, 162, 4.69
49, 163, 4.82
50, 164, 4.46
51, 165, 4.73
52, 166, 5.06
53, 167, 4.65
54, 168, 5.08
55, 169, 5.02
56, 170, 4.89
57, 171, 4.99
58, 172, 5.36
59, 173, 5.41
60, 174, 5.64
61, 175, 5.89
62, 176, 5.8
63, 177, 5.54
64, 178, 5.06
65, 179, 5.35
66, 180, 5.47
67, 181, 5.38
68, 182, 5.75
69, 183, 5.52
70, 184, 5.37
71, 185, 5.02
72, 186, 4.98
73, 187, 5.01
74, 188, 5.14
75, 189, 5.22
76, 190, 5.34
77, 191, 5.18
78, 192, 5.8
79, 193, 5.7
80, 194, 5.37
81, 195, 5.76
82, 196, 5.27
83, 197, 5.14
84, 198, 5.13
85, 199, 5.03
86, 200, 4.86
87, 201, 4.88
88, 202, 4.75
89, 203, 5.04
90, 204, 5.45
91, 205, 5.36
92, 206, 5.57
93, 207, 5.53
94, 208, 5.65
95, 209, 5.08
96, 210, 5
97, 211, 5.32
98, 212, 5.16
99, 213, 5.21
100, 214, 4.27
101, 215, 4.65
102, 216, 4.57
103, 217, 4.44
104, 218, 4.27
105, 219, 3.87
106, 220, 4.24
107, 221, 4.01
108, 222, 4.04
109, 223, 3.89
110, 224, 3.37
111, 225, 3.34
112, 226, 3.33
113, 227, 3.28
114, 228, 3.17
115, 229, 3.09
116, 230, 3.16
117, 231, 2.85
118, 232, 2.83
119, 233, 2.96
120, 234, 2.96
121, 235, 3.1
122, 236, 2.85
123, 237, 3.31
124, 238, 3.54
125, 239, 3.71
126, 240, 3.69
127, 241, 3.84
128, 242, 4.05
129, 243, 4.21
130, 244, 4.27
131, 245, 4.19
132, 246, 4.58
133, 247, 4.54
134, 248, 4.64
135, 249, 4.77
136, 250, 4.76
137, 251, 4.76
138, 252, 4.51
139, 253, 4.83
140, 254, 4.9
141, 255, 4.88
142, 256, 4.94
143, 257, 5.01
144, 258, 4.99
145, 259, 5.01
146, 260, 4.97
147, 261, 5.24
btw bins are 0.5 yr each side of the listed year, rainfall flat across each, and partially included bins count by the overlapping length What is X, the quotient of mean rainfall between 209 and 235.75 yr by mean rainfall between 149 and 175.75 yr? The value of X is 0.79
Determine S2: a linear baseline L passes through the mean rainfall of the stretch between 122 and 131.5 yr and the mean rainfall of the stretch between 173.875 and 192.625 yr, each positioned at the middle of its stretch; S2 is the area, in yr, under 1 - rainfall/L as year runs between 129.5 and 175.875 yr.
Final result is 1.65 yr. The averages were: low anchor 4.47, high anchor 5.39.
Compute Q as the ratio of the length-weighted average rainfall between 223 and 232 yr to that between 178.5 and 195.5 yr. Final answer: 0.60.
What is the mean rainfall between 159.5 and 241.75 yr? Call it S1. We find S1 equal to 4.65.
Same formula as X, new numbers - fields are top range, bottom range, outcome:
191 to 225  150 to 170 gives 1.03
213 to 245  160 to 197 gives 0.71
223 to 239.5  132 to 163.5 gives 0.70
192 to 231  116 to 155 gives 1.03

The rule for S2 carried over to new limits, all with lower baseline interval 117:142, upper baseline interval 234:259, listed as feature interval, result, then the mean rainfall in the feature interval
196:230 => -1.8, 4.54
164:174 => -1.6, 5.02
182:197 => -3.5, 5.34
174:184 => -2.7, 5.53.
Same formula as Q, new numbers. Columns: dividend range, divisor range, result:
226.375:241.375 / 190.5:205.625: 0.61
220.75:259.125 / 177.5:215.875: 0.75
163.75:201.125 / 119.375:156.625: 1.17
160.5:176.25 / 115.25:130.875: 1.16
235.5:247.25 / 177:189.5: 0.74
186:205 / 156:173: 1.08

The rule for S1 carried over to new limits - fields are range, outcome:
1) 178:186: 5.36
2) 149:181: 4.99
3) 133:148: 4.43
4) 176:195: 5.37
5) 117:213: 4.89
